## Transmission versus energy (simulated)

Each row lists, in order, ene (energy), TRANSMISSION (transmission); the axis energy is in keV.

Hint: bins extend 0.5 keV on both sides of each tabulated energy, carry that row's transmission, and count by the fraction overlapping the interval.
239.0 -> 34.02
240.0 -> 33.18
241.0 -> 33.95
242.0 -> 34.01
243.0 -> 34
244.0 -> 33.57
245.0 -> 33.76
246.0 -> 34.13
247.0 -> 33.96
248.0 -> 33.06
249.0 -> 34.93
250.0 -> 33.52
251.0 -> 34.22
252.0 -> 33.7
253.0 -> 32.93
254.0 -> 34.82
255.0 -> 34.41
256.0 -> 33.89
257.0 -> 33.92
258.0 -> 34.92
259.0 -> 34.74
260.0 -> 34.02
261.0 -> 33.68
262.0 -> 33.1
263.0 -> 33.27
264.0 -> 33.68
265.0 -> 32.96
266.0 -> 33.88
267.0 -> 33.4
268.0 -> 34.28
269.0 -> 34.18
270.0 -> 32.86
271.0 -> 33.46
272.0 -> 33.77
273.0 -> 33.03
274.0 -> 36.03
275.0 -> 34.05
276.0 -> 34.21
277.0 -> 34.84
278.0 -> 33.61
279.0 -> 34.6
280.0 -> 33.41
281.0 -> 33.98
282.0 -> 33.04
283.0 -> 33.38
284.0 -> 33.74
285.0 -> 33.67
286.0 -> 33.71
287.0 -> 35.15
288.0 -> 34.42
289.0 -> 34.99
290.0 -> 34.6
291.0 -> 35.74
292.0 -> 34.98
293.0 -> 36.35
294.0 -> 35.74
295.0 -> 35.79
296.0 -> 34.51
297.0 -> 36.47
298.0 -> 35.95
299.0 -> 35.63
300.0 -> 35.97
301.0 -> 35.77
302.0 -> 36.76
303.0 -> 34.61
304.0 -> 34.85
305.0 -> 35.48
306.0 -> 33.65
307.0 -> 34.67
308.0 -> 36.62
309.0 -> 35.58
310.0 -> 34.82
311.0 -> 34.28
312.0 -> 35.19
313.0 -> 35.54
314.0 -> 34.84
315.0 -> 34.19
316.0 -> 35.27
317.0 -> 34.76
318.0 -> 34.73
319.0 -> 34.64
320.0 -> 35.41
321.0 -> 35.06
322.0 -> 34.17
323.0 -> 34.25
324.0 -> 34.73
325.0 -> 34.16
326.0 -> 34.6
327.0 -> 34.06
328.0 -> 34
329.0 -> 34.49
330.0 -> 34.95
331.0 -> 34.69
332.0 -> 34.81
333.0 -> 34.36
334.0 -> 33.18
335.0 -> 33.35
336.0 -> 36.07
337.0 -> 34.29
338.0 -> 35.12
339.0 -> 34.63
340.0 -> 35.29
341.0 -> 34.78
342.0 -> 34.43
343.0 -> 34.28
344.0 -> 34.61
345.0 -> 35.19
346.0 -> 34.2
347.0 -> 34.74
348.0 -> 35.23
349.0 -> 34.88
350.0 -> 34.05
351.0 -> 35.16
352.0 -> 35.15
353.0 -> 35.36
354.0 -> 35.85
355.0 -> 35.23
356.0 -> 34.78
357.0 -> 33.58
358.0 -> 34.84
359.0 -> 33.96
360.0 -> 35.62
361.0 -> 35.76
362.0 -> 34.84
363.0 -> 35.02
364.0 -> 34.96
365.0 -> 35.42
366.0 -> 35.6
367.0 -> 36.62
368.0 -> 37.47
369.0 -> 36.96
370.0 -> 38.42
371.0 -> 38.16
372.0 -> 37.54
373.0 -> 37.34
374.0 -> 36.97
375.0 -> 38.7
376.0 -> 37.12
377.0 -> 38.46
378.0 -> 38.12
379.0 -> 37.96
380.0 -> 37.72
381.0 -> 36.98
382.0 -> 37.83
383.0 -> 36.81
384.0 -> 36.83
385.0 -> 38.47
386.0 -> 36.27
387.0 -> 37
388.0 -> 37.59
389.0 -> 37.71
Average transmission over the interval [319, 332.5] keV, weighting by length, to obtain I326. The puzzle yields 34.6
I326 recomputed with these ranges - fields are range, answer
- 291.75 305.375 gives 35.6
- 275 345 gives 34.8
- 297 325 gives 35.1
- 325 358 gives 34.7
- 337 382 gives 35.8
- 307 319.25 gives 35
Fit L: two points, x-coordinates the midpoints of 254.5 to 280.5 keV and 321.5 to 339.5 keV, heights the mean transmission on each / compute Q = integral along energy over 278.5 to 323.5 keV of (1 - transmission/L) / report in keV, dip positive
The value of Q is -0.9 keV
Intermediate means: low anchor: 33.9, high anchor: 34.4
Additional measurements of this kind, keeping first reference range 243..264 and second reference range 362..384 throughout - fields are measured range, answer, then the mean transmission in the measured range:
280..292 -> 0.2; 34.2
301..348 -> 1.4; 34.8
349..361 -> 0.6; 34.9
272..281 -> 0.1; 34.2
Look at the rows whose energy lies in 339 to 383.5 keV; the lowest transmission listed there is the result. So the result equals 33.58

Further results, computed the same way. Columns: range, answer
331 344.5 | 33.18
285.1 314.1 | 33.65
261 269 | 32.96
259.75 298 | 32.86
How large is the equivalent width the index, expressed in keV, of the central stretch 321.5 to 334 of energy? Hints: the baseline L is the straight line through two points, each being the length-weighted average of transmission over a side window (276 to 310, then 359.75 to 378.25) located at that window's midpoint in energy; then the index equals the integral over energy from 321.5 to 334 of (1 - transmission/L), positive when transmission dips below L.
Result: 0.5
